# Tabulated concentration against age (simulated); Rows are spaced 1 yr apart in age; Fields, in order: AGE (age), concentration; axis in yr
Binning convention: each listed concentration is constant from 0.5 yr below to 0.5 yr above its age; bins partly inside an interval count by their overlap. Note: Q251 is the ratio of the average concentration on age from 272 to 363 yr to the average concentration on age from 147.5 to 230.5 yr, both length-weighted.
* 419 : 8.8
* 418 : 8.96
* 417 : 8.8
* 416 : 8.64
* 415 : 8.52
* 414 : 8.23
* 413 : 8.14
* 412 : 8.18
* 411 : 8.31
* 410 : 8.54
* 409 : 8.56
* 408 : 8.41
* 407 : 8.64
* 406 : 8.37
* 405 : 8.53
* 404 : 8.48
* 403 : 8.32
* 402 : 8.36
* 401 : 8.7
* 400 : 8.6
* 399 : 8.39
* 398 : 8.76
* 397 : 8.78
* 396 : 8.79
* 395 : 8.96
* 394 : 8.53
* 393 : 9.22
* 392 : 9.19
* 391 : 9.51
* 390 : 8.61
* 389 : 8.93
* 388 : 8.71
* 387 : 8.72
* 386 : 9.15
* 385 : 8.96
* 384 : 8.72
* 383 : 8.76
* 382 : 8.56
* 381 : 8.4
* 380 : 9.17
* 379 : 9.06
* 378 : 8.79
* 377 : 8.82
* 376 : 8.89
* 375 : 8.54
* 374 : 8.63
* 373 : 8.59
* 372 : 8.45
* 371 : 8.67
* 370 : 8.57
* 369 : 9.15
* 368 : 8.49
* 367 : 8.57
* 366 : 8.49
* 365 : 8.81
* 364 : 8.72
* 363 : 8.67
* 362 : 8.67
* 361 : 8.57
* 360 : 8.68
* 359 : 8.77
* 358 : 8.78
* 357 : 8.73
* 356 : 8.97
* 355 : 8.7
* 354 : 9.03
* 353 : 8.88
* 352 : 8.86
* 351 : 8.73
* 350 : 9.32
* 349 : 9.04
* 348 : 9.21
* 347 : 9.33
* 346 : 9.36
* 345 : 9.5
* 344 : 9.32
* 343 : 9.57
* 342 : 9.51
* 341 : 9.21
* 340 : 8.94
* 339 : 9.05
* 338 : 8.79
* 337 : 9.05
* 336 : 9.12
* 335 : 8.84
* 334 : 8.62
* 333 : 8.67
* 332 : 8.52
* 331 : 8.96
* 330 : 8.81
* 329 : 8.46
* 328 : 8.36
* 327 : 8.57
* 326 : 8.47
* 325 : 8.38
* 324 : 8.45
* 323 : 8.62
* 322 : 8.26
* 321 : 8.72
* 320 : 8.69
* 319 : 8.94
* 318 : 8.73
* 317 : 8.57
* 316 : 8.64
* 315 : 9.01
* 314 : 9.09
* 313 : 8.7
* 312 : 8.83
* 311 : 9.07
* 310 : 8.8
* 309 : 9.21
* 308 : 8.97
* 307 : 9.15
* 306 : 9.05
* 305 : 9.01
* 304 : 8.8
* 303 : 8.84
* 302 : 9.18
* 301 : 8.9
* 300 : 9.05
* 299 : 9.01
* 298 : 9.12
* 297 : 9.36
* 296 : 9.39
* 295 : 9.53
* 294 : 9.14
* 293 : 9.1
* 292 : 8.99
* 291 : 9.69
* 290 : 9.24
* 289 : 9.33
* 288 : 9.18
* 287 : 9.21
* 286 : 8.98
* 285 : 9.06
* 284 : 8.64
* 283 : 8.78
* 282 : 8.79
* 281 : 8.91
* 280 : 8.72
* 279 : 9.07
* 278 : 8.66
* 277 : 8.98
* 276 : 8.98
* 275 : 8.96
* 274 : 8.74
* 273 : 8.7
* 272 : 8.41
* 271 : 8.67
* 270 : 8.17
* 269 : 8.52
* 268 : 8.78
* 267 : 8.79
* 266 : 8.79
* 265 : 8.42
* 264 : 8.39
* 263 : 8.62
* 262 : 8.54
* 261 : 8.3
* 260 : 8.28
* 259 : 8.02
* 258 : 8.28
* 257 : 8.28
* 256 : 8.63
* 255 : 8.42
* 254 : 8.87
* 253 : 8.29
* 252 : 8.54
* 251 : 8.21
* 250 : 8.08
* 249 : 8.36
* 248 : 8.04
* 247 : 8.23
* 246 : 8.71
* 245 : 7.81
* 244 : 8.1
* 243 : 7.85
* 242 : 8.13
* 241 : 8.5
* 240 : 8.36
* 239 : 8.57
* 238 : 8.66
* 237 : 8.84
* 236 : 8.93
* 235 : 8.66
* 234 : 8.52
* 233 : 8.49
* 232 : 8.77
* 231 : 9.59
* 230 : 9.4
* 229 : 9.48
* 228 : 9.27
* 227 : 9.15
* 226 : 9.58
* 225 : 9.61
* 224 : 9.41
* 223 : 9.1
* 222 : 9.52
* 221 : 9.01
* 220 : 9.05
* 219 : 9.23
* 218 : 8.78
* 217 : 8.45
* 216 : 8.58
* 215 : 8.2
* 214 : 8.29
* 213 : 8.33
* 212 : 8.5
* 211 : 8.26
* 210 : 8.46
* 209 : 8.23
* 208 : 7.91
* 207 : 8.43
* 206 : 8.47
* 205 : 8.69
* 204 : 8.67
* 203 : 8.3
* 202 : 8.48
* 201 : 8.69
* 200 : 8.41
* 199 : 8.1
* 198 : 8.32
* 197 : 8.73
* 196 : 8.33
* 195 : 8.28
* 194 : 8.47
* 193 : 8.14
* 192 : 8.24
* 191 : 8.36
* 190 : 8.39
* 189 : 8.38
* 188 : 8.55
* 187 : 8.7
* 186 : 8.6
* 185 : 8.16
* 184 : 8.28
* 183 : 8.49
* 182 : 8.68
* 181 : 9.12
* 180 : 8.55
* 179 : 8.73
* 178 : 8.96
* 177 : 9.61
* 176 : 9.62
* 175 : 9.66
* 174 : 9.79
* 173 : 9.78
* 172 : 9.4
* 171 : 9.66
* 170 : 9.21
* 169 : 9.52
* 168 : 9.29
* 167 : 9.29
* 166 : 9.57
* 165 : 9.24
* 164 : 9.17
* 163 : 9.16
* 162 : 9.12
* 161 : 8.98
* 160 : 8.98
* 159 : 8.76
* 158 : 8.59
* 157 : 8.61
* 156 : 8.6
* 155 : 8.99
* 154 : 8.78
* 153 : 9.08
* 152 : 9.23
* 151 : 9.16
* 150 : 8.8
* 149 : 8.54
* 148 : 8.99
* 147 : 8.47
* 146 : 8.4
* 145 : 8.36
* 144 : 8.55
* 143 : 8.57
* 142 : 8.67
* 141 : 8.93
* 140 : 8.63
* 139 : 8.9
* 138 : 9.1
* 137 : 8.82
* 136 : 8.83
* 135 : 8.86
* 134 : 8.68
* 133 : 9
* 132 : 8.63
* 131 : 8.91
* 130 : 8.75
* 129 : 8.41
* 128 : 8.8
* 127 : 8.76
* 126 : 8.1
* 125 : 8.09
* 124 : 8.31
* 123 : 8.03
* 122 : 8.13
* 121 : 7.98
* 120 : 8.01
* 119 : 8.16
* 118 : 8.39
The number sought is 1.0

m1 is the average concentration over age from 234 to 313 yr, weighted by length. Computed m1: 8.73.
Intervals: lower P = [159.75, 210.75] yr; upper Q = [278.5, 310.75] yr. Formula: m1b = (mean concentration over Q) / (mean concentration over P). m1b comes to 1.0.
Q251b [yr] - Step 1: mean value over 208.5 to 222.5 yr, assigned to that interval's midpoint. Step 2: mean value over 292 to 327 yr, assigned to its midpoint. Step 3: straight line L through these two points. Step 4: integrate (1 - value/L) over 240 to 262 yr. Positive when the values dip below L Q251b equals 1.1 yr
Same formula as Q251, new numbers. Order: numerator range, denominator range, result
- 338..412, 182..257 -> 1.03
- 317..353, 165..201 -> 1.00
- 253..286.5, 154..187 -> 0.95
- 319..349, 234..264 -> 1.06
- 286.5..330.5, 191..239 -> 1.03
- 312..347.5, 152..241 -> 1.00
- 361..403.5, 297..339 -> 0.99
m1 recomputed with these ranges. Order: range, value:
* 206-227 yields 8.75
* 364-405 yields 8.74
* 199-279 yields 8.61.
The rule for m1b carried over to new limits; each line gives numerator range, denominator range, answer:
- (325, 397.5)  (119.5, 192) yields 1.00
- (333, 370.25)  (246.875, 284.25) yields 1.04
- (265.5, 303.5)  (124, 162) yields 1.03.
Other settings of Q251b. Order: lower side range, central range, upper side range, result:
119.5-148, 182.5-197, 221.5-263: 0.36 yr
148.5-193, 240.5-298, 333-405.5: 1.46 yr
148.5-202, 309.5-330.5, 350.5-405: 0.25 yr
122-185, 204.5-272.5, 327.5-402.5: 2.05 yr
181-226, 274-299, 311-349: -0.86 yr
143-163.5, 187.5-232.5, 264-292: 0.74 yr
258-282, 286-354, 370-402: -2.19 yr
